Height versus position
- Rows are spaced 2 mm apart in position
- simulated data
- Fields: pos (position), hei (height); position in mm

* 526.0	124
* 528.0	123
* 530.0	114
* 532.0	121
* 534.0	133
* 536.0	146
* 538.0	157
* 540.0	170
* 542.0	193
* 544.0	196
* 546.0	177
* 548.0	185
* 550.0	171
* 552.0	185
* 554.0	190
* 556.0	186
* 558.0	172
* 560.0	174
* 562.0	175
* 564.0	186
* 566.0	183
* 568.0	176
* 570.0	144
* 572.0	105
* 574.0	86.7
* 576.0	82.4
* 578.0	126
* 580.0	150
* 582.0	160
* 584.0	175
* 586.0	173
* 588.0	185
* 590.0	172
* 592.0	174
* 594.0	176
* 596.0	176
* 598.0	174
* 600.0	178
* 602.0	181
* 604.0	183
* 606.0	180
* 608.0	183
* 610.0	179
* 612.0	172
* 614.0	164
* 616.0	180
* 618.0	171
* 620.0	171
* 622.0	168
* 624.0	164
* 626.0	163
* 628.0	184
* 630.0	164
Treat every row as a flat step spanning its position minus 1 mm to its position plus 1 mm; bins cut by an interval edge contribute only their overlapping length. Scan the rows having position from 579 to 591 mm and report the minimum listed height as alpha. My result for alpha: 150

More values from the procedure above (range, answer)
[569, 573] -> 105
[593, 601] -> 174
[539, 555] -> 170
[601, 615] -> 164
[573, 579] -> 82.4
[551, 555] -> 185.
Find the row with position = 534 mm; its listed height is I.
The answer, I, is 133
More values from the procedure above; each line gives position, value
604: 183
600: 178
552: 185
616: 180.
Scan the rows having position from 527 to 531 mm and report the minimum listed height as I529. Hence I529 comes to 114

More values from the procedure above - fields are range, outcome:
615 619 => 171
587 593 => 172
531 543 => 121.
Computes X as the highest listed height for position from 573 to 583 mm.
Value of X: 160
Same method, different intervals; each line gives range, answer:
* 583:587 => 175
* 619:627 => 171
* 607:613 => 183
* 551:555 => 190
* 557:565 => 186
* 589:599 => 176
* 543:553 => 196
